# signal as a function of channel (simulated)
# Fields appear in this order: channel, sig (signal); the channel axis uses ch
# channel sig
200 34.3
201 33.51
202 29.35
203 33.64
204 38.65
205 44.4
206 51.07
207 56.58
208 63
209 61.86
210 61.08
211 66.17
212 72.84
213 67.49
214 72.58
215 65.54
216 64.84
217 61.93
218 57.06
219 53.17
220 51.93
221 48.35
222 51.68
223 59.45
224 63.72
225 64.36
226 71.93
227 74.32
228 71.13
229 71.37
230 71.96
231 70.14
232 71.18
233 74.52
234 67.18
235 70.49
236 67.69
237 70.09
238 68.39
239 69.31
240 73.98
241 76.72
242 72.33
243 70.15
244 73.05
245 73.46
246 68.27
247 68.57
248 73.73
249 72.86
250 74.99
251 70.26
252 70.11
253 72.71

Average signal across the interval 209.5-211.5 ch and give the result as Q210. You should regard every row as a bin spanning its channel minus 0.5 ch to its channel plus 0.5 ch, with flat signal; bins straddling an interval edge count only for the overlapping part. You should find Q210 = 63.6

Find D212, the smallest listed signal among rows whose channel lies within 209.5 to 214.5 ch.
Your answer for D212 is 61.08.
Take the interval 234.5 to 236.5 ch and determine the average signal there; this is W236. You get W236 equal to 69.1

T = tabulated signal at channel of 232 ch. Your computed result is 71.18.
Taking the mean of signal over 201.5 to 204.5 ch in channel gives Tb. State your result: 33.9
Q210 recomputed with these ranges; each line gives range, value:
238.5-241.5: 73.3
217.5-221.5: 52.6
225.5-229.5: 72.2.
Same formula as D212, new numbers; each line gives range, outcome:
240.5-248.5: 68.27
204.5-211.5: 44.4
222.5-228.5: 59.45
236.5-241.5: 68.39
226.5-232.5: 70.14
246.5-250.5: 68.57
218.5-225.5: 48.35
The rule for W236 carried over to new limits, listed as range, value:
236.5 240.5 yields 70.4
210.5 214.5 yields 69.8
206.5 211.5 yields 61.7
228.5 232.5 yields 71.2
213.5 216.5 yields 67.7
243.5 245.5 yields 73.3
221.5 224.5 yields 58.3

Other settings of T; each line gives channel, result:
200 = 34.3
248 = 73.73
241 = 76.72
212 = 72.84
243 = 70.15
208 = 63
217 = 61.93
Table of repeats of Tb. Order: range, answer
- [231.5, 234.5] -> 71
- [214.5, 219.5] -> 60.5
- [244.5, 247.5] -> 70.1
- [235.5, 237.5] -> 68.9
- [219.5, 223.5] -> 52.9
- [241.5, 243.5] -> 71.2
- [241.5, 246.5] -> 71.5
